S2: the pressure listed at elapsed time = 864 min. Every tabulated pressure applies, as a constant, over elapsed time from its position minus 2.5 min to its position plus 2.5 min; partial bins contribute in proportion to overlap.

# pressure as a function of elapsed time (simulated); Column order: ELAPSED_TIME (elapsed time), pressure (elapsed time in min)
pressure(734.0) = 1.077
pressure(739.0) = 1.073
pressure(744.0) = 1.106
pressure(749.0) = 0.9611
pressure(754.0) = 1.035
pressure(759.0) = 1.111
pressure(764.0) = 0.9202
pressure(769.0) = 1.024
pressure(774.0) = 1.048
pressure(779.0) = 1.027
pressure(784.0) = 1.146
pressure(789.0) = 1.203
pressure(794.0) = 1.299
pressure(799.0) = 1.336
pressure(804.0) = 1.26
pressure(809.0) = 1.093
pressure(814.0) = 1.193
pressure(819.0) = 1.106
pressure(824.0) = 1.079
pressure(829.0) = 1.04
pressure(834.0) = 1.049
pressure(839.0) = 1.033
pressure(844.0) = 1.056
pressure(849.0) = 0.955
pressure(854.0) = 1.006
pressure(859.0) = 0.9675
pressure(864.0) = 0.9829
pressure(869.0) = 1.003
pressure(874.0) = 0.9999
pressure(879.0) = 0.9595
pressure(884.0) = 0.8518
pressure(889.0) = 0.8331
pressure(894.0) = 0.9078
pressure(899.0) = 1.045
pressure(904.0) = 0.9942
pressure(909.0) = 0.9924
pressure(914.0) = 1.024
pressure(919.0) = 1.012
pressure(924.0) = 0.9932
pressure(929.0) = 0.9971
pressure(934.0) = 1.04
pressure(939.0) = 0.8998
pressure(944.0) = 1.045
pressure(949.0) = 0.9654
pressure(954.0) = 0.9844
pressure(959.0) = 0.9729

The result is 0.9829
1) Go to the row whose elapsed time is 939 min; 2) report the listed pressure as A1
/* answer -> 0.8998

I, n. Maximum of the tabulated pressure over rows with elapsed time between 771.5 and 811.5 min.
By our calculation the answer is 1.336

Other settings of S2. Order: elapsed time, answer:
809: 1.093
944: 1.045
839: 1.033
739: 1.073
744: 1.106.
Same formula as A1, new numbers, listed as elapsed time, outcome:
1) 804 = 1.26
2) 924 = 0.9932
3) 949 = 0.9654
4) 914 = 1.024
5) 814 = 1.193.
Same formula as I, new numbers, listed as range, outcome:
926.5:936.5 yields 1.04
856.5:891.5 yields 1.003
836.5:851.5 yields 1.056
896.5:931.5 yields 1.045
